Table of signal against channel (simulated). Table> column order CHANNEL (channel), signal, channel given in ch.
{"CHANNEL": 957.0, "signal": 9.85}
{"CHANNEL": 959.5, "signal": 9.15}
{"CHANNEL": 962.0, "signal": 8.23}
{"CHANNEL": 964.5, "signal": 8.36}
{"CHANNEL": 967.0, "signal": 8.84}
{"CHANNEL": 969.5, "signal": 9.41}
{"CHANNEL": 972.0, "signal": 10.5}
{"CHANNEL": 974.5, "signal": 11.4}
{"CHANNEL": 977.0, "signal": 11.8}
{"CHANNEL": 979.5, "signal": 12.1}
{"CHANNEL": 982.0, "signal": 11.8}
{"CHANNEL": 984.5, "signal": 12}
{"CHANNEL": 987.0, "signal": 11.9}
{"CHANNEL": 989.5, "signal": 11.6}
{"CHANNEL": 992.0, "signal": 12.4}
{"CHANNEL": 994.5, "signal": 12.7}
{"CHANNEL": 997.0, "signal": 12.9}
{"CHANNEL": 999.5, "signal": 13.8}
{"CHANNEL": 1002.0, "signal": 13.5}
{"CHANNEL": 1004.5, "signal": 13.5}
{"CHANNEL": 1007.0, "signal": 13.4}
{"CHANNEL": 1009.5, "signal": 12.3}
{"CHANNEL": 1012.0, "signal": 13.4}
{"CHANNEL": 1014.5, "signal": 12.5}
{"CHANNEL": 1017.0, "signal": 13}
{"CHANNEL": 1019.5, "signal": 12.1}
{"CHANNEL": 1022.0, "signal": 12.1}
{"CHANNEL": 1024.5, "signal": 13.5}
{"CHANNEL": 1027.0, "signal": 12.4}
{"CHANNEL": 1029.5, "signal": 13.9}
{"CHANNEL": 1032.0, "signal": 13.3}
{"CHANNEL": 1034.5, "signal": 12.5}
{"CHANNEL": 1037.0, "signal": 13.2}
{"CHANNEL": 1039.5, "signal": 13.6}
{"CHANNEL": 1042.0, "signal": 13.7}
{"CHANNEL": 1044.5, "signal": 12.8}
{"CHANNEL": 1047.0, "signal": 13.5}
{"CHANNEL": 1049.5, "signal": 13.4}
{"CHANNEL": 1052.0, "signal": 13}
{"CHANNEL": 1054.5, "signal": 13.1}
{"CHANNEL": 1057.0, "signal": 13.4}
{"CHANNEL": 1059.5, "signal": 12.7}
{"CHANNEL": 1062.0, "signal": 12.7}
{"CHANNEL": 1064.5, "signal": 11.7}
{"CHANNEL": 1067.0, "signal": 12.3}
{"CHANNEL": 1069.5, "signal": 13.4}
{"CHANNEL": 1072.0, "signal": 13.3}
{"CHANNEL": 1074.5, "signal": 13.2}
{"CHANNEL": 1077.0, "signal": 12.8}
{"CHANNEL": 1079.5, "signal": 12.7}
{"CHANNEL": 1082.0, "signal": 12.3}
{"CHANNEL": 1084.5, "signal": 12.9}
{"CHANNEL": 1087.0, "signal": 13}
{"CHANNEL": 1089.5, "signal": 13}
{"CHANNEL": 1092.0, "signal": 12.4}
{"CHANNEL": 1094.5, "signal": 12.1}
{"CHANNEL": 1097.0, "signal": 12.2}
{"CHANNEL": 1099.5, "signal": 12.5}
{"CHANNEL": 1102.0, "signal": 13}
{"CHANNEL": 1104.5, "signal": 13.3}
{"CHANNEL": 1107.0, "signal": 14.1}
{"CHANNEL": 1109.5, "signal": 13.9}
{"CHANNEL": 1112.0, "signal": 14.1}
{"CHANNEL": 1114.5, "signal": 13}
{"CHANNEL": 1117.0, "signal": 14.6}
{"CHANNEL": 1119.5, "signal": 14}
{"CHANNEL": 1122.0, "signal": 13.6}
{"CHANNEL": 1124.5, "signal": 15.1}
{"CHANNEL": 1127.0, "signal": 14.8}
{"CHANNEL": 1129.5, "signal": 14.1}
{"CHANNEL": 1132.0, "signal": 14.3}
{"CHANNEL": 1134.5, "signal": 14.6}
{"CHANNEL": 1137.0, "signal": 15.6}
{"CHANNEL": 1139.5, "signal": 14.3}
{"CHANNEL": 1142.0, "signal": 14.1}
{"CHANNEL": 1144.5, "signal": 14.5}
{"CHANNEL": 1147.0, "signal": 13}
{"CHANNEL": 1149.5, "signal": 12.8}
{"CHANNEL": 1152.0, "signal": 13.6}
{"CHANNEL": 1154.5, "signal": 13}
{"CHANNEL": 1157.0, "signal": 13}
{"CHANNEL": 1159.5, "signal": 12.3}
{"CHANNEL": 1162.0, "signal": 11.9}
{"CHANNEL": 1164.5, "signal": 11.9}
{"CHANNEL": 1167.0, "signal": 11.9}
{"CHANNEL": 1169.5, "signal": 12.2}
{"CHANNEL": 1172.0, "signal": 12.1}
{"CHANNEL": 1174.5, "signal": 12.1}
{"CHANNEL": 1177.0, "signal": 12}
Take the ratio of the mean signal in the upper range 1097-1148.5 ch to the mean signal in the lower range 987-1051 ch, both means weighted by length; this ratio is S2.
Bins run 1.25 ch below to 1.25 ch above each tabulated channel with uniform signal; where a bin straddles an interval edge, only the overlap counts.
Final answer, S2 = 1.1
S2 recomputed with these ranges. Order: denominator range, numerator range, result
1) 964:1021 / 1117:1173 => 1.13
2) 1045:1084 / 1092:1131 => 1.05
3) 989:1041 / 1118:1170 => 1.05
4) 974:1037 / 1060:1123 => 1.03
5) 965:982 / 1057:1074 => 1.20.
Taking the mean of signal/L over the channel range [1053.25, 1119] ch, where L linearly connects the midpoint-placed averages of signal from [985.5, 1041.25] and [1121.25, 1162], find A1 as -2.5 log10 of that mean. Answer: 0.04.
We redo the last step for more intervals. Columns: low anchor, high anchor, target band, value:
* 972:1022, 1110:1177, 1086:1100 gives 0.050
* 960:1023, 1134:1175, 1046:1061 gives -0.075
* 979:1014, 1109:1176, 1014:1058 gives -0.014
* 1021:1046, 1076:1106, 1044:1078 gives -0.003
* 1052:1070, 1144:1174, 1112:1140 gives -0.136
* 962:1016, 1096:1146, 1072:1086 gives 0.039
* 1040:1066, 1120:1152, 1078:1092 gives 0.060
